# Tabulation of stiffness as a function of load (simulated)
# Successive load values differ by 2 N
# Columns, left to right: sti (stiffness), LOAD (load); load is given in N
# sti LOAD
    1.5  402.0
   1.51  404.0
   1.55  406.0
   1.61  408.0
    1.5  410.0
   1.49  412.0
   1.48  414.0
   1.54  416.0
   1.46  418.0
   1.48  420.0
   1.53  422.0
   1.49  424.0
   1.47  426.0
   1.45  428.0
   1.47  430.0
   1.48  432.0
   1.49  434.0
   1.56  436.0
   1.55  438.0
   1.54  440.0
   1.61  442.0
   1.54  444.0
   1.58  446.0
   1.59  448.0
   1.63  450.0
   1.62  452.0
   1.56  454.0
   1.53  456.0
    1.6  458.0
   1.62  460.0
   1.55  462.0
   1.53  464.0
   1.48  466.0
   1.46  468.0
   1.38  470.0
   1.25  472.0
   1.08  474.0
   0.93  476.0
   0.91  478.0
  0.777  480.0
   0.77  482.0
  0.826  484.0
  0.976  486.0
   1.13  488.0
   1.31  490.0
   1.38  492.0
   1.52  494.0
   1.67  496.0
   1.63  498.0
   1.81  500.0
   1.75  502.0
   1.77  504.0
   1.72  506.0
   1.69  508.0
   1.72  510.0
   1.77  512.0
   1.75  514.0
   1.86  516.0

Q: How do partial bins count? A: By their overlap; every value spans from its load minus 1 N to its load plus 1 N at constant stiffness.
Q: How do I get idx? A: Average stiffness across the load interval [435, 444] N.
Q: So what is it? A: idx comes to 1.56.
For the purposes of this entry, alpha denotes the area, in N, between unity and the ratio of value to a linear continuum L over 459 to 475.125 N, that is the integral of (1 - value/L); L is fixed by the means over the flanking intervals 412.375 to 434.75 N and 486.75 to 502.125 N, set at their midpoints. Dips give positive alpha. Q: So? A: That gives 0.9 N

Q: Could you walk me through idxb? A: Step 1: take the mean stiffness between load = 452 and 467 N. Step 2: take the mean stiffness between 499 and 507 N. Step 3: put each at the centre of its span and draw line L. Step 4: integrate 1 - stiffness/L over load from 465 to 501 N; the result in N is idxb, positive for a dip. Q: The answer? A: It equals 9.3 N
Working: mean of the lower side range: 1.56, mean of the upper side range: 1.76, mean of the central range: 1.24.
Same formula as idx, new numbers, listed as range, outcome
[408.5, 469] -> 1.53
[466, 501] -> 1.23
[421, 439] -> 1.5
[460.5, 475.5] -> 1.38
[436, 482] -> 1.41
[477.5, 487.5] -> 0.863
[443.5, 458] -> 1.58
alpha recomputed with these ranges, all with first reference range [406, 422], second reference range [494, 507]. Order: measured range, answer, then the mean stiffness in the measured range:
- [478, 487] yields 4.44 N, 0.845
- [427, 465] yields 0.79 N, 1.55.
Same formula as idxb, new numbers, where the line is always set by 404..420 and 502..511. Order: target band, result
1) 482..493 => 3.9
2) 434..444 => 0.1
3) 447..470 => 0.9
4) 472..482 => 4.3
